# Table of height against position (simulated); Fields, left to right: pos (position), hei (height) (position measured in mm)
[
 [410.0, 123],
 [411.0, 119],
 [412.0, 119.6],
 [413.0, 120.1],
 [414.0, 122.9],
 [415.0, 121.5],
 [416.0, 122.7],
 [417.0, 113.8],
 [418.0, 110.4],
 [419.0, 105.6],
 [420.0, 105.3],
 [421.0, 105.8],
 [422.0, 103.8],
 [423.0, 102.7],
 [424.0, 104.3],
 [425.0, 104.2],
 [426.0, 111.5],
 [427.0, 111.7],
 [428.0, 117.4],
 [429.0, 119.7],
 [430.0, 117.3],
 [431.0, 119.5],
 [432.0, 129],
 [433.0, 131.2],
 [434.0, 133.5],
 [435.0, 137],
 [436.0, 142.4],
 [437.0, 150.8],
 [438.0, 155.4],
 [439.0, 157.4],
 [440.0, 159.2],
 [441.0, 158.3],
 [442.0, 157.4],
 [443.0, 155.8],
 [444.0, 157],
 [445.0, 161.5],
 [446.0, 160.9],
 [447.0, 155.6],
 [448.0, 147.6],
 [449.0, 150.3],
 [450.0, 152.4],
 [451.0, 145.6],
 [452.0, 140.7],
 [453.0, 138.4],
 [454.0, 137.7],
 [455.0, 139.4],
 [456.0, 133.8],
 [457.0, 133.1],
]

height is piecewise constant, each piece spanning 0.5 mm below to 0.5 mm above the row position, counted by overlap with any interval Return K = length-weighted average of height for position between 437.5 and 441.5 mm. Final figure 158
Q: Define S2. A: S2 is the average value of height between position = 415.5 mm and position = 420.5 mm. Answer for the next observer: 112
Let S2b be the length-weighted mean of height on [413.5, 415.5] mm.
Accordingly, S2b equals 122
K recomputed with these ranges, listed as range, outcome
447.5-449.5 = 149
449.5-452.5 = 146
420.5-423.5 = 104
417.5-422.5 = 106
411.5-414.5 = 121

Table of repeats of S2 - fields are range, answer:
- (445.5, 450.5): 153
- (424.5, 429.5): 113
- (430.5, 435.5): 130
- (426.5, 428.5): 115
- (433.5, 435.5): 135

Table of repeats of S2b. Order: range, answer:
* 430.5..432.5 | 124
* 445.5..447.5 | 158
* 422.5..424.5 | 104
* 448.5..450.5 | 151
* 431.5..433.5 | 130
